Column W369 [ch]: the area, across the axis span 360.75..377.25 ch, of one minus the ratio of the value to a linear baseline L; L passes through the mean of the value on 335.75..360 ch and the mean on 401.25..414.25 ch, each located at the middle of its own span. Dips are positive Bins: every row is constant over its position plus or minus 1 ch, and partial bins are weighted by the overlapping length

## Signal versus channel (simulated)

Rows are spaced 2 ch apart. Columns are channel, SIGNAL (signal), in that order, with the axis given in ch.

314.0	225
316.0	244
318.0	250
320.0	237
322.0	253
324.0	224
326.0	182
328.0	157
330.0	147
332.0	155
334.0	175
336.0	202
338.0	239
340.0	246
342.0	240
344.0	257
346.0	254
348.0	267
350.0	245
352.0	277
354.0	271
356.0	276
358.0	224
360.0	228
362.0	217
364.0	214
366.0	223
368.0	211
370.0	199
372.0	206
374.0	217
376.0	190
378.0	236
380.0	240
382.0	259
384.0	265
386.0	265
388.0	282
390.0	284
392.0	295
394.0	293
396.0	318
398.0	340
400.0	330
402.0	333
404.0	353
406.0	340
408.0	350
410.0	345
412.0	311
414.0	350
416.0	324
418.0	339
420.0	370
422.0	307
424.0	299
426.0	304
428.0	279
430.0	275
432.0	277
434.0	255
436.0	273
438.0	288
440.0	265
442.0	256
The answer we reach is 4.2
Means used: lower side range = 250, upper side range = 340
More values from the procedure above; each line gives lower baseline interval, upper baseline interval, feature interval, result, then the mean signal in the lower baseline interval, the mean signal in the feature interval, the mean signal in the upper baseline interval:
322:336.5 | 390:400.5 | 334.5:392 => 0.9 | 182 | 241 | 312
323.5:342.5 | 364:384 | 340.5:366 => -4.7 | 195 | 247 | 222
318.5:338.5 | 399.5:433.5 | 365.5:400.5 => 2.3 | 197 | 258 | 322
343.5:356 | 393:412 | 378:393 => 2.1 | 263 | 268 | 332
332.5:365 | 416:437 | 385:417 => -4.6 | 238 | 320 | 299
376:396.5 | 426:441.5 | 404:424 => -4.7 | 269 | 336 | 275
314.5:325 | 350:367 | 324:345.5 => 3.5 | 241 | 202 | 241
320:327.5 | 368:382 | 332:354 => -2.0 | 218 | 238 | 218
